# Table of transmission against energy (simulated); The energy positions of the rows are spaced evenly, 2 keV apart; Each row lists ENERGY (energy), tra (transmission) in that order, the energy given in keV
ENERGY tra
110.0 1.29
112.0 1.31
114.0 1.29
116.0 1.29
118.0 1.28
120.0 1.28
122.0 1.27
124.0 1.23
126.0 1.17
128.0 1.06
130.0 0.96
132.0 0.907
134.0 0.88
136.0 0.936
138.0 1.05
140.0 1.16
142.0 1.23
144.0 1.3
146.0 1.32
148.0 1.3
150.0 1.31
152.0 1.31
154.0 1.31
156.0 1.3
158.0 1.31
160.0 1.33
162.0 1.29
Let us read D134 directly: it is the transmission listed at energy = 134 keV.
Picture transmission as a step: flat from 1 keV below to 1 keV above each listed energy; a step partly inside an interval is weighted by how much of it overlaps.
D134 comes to 0.88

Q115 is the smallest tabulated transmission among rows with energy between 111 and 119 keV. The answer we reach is 1.28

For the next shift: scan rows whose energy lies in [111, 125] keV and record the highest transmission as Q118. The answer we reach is 1.31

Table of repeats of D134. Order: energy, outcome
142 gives 1.23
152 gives 1.31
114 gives 1.29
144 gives 1.3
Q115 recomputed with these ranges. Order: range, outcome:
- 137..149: 1.05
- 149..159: 1.3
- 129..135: 0.88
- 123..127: 1.17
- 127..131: 0.96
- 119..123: 1.27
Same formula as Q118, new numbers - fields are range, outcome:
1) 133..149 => 1.32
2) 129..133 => 0.96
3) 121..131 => 1.27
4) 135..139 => 1.05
